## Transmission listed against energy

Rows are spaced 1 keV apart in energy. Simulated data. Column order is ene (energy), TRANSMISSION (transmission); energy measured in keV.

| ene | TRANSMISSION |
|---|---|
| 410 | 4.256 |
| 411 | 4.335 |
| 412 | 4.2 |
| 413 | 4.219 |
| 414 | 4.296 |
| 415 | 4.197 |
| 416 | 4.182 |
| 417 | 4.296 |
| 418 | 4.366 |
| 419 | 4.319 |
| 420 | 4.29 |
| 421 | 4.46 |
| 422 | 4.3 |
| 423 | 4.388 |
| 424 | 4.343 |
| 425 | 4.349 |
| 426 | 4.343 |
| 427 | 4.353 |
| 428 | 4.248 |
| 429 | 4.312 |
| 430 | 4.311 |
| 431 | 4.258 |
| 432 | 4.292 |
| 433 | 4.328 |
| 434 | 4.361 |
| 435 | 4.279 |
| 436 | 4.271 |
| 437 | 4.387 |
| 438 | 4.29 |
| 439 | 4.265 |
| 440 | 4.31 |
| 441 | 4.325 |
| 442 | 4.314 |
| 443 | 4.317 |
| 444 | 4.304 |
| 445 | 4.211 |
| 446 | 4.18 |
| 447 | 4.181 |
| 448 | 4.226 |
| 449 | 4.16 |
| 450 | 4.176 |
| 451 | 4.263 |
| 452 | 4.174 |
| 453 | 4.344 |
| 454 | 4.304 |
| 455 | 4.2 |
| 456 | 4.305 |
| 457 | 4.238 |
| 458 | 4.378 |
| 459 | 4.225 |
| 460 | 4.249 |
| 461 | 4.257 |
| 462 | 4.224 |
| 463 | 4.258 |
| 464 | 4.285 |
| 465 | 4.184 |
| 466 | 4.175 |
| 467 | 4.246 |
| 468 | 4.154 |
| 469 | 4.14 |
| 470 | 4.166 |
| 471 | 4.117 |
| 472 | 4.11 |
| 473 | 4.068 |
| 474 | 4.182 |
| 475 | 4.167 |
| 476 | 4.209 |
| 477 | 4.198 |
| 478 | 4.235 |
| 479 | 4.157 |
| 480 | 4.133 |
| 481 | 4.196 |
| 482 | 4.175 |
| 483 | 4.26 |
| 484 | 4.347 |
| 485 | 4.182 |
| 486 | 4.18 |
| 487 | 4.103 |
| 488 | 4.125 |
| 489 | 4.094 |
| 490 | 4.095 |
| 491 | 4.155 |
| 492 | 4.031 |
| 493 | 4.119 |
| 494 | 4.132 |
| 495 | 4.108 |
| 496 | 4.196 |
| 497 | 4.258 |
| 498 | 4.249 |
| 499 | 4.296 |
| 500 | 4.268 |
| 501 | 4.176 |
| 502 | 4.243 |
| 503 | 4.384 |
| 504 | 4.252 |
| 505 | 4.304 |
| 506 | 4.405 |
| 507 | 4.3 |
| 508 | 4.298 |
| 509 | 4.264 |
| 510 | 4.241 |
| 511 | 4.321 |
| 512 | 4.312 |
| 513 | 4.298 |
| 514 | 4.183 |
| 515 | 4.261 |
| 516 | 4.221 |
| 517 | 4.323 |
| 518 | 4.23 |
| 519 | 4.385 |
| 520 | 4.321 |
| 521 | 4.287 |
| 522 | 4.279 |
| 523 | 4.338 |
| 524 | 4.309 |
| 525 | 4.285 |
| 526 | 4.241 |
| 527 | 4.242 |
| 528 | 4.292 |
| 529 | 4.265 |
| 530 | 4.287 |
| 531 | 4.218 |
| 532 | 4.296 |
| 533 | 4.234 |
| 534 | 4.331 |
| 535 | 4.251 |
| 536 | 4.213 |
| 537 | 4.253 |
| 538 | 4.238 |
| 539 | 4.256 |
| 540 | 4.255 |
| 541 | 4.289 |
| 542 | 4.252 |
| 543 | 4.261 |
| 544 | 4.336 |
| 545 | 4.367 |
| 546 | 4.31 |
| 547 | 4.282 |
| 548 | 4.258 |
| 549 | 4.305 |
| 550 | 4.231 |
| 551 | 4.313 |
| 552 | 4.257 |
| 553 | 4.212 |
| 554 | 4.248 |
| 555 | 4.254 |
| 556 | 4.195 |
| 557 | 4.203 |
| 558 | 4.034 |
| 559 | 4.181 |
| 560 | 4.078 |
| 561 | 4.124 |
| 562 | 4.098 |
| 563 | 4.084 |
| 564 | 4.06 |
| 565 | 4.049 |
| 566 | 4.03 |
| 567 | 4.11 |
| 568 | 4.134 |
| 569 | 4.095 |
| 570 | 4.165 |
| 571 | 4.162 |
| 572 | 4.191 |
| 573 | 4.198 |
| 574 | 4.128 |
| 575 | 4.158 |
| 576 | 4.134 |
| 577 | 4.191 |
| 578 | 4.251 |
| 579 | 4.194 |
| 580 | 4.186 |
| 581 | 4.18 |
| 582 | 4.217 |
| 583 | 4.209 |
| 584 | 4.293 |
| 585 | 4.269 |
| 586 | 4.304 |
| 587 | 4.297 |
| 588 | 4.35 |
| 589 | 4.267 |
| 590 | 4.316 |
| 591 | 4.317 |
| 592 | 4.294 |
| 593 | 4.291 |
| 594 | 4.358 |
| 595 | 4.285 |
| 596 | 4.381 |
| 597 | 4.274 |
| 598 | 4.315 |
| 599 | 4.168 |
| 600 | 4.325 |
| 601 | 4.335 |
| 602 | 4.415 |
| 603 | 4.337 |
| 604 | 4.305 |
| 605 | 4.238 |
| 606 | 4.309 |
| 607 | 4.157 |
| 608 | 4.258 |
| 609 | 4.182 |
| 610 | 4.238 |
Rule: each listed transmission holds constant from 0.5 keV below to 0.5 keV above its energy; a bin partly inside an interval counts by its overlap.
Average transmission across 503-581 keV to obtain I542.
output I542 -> 4.23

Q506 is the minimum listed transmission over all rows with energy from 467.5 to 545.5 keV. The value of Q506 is 4.031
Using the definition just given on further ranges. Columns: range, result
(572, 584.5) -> 4.128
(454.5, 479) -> 4.068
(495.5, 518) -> 4.176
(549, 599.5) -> 4.03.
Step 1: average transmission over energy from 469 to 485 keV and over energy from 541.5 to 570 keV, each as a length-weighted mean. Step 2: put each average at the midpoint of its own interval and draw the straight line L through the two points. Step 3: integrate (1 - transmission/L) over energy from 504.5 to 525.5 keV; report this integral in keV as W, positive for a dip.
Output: -0.5 keV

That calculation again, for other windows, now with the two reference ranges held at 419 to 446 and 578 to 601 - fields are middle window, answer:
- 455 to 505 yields 1.2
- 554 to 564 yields 0.3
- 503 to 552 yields 0.1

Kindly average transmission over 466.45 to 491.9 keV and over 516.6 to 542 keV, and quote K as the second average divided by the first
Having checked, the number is 1.0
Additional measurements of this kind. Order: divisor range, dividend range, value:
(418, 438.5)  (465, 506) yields 0.97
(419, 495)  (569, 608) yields 1.00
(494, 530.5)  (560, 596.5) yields 0.98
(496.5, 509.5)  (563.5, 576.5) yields 0.96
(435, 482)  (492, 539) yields 1.01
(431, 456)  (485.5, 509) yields 0.99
